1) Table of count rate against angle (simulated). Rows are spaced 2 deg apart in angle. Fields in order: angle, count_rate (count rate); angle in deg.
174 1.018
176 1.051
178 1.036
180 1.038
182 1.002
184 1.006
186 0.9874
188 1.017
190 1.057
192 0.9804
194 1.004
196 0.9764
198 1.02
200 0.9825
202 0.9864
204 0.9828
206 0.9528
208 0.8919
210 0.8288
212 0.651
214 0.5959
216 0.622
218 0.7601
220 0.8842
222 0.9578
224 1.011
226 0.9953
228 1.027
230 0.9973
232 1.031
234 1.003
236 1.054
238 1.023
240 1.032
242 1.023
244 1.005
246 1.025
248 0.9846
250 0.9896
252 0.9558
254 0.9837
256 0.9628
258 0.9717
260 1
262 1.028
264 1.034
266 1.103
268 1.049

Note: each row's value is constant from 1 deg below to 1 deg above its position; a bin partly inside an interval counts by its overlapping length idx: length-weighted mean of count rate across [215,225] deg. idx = 0.847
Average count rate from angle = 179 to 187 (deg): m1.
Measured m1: 1.01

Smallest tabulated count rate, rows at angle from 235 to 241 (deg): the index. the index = 1.023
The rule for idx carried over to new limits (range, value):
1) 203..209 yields 0.943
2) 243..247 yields 1.01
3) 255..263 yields 0.991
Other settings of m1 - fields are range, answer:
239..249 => 1.01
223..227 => 1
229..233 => 1.01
